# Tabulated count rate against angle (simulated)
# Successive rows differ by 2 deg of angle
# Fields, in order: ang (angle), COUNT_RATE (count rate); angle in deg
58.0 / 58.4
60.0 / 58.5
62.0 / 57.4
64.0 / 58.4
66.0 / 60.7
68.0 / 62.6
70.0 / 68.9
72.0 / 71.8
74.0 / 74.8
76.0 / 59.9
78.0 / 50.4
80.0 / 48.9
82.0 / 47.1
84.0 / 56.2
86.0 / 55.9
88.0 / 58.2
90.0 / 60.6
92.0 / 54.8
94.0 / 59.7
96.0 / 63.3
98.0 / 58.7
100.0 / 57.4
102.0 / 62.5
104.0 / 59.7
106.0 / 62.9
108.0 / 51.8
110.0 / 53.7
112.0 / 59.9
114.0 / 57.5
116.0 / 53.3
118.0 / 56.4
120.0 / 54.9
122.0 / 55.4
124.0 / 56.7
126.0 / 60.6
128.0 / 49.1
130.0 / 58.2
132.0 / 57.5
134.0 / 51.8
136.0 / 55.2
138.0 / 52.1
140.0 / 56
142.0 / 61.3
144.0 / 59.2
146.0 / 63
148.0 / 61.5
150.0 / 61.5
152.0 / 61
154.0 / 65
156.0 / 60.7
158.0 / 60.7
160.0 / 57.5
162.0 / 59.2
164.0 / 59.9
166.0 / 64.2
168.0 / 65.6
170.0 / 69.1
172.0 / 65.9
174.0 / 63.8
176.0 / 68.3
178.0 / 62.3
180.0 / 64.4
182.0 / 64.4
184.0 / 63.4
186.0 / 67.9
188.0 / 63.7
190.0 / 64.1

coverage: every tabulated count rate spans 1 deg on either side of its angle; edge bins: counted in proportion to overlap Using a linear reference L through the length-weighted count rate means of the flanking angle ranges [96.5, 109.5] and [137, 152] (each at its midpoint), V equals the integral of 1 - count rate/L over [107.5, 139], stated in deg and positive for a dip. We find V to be 2.0 deg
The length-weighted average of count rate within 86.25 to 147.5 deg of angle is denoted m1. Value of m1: 57.4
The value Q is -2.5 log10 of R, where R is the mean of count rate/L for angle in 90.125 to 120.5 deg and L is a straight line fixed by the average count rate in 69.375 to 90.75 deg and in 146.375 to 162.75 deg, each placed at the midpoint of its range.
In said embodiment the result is 0.03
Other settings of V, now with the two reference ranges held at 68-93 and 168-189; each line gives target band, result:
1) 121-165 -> 3.3 deg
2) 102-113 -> 0.5 deg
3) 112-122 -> 0.9 deg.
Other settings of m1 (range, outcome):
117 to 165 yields 58.1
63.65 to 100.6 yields 59.4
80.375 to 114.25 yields 57.5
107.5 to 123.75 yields 55.5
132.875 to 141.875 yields 54.6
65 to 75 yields 67.8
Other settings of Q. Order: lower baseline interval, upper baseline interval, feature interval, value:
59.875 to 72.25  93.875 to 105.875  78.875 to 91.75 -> 0.128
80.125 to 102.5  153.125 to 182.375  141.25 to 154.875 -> 0.000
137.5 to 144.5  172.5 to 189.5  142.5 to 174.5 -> -0.030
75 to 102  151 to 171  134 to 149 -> 0.052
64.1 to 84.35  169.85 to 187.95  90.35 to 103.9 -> 0.033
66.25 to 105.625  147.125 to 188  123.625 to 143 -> 0.110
